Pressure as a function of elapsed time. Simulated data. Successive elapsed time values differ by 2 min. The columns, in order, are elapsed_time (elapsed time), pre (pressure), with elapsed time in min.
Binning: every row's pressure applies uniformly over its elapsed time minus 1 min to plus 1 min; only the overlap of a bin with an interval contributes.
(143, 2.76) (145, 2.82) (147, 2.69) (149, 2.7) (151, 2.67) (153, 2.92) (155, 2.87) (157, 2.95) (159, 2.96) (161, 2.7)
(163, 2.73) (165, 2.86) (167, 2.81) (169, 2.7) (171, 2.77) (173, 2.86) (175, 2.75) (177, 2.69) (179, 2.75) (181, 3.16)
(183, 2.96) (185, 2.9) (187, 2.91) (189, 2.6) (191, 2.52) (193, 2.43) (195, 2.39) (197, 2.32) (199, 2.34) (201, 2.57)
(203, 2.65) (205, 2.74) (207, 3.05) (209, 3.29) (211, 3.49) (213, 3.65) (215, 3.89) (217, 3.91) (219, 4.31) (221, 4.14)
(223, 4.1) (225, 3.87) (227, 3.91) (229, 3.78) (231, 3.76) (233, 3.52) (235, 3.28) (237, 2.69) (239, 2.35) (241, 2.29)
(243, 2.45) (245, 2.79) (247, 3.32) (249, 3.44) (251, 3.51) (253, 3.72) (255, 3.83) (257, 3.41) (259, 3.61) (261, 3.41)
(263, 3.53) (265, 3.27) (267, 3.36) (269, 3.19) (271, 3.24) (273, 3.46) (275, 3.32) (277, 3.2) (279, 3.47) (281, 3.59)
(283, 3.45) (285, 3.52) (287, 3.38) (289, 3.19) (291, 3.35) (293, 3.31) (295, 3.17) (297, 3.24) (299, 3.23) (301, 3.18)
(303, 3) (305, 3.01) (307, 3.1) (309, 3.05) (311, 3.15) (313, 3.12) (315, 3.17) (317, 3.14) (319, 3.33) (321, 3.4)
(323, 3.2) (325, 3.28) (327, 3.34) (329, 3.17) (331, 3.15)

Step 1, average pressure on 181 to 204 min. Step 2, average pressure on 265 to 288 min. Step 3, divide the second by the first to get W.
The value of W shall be 1.3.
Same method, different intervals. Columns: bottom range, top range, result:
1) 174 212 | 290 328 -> 1.16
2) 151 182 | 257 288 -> 1.20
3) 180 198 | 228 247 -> 1.12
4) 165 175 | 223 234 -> 1.36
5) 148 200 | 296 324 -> 1.16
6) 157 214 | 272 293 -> 1.21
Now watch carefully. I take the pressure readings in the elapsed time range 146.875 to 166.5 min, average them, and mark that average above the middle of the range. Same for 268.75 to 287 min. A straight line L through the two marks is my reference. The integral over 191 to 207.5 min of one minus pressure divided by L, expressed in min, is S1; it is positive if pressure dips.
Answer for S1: 2.58 min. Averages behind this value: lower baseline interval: 2.81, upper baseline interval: 3.39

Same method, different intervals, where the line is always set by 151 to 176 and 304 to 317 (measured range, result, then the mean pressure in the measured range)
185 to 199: 1.61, 2.54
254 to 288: -4.49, 3.43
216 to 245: -4.80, 3.43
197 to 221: -2.90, 3.26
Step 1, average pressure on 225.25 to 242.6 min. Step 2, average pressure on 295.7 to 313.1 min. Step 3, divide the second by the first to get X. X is 1.0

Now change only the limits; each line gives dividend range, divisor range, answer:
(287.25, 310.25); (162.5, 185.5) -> 1.12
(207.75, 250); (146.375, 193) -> 1.23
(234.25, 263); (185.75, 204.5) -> 1.25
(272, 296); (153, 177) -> 1.20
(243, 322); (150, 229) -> 1.09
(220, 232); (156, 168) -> 1.39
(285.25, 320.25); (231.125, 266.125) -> 0.99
